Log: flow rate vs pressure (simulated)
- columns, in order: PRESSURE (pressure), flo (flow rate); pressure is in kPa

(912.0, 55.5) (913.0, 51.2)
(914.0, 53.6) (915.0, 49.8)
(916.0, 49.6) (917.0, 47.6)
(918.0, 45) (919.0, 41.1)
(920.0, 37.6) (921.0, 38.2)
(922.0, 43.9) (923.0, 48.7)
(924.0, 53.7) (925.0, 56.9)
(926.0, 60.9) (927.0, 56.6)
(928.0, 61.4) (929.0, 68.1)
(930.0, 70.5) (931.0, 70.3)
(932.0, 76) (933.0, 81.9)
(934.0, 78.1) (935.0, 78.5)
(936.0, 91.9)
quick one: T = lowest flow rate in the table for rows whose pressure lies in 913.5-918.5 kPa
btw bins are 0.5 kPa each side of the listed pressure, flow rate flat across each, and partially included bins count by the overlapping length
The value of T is 45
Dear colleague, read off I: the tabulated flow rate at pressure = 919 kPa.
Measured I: 41.1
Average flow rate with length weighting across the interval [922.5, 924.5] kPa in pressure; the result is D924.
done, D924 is 51.2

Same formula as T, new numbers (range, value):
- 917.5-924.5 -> 37.6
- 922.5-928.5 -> 48.7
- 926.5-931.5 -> 56.6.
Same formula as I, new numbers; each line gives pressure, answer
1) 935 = 78.5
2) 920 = 37.6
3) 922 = 43.9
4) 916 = 49.6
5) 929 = 68.1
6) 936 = 91.9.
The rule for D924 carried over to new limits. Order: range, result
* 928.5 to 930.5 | 69.3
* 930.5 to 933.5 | 76.1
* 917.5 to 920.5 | 41.2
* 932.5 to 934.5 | 80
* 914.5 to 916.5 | 49.7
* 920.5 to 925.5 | 48.3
